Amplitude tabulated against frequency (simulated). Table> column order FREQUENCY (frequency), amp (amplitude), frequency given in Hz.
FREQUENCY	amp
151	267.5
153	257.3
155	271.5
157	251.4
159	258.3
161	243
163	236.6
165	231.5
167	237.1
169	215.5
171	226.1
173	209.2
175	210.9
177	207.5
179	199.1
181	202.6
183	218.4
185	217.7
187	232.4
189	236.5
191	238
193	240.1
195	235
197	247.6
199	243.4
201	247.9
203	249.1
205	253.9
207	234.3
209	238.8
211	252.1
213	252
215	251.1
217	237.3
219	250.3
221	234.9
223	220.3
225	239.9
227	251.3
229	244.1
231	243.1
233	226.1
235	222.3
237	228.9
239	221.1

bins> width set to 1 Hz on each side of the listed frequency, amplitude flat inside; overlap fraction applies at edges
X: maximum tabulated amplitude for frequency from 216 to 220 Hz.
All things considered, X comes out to 250.3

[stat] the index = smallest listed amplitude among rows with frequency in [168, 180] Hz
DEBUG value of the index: 199.1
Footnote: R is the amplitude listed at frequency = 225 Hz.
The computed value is 239.9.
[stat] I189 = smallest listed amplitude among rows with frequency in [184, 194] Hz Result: 217.7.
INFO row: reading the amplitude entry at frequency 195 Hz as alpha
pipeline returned 235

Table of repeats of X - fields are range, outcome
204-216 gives 253.9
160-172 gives 243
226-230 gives 251.3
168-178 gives 226.1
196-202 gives 247.9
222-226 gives 239.9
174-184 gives 218.4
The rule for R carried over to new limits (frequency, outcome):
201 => 247.9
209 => 238.8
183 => 218.4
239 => 221.1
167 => 237.1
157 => 251.4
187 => 232.4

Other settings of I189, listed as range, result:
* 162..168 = 231.5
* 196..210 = 234.3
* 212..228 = 220.3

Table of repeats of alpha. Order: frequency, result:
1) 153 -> 257.3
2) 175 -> 210.9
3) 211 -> 252.1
